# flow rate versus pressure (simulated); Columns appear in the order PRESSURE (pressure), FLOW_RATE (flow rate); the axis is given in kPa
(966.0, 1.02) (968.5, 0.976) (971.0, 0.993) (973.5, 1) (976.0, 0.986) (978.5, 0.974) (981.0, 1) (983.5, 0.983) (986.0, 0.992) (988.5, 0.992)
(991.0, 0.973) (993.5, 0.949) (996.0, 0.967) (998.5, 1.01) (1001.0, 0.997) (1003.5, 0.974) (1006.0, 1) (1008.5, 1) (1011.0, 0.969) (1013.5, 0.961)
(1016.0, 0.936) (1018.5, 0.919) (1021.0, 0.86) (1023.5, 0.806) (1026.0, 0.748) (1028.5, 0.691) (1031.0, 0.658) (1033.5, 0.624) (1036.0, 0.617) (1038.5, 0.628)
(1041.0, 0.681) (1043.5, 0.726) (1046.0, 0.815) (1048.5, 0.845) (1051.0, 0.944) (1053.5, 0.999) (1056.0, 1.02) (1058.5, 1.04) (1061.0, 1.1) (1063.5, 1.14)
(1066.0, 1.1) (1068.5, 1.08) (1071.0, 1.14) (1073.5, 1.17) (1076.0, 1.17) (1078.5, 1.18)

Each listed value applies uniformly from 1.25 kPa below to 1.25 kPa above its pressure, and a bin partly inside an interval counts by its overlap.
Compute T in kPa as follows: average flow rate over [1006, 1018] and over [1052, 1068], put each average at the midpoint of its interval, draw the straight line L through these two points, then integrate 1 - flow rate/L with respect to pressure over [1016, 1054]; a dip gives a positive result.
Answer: 9.1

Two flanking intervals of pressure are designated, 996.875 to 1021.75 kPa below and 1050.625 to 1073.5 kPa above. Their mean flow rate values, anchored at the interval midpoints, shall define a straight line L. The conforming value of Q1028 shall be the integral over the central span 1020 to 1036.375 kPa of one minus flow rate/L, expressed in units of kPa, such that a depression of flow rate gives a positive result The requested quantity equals 4.6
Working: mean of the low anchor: 0.965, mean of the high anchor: 1.07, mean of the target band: 0.718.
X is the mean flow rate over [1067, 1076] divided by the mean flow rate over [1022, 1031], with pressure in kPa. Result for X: 1.54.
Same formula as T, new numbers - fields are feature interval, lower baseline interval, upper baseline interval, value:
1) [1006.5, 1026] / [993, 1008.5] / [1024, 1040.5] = -2.0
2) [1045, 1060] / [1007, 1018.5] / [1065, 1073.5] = 1.7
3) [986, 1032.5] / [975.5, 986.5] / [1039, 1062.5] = 2.0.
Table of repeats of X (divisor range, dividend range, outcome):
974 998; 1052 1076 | 1.11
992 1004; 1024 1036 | 0.70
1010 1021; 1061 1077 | 1.21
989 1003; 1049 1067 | 1.06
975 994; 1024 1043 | 0.68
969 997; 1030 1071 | 0.90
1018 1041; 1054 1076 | 1.53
